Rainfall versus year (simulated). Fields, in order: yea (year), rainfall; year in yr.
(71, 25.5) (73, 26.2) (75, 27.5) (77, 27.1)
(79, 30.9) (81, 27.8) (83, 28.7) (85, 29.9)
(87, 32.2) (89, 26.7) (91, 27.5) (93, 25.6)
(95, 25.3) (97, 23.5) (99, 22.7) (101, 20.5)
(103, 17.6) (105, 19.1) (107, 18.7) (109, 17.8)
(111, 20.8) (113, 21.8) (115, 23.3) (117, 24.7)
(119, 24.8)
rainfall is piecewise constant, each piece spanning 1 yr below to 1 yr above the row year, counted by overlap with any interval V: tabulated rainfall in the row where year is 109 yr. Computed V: 17.8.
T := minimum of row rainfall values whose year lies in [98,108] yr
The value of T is 17.6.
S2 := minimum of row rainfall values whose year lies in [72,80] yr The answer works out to 26.2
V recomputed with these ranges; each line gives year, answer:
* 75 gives 27.5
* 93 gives 25.6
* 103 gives 17.6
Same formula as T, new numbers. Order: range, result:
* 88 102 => 20.5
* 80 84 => 27.8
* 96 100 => 22.7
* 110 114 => 20.8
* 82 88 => 28.7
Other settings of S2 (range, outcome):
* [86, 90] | 26.7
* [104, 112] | 17.8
